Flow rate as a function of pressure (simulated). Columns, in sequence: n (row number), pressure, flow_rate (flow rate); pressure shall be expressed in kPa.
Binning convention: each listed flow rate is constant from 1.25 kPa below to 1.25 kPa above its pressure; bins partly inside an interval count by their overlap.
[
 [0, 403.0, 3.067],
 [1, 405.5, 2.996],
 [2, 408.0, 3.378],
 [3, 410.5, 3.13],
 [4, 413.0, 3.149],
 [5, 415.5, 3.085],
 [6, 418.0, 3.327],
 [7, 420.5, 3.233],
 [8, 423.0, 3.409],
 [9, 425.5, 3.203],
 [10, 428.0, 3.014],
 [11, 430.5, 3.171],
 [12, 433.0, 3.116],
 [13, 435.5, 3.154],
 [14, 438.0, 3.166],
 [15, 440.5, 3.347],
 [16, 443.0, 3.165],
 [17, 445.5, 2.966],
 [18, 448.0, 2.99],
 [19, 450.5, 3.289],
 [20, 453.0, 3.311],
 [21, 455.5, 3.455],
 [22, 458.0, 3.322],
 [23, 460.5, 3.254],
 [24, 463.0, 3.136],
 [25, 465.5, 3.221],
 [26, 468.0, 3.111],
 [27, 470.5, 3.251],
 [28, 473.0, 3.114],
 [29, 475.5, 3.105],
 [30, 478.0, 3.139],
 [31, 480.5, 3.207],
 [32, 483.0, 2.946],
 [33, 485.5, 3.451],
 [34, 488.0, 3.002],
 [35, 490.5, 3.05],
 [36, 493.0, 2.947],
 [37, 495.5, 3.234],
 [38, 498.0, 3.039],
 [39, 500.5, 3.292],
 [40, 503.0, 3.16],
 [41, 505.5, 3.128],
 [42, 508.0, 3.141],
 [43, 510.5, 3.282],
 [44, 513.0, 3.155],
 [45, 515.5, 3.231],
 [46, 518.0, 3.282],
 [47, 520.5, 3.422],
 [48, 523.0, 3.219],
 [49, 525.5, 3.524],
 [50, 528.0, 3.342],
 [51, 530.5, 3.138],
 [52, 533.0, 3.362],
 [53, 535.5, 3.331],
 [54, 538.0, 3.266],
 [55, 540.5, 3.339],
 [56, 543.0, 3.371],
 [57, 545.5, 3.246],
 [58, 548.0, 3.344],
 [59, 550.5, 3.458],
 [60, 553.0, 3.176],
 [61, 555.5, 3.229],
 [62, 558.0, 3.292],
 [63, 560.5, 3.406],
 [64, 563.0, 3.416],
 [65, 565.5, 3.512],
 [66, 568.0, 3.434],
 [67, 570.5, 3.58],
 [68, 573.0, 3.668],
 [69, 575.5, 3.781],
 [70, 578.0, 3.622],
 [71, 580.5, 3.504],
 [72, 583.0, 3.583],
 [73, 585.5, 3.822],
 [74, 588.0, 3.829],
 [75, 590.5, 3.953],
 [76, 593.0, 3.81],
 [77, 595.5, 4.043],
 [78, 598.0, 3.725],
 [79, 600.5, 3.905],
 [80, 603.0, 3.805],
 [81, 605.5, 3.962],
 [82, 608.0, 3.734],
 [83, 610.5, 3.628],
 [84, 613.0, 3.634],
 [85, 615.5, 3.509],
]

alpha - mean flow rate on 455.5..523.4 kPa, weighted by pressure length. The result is 3.18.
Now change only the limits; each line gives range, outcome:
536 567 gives 3.34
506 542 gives 3.29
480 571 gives 3.27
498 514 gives 3.18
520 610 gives 3.53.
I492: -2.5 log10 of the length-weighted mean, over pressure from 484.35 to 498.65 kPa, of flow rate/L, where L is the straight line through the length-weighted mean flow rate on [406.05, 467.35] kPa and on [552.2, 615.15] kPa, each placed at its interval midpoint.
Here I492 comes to 0.08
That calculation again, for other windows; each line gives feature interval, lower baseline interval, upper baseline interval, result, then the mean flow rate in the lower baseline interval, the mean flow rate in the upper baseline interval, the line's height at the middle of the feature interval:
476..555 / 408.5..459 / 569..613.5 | 0.08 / 3.2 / 3.76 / 3.49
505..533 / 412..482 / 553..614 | 0.05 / 3.19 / 3.65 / 3.43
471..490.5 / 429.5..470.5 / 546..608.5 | 0.06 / 3.2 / 3.62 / 3.3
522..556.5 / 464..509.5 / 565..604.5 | 0.05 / 3.14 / 3.73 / 3.46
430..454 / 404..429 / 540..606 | 0.03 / 3.19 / 3.58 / 3.26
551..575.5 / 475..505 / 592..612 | 0.05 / 3.13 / 3.82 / 3.58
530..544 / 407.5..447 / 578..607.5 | 0.09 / 3.18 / 3.8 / 3.59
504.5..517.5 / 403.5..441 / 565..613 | 0.09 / 3.19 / 3.73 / 3.48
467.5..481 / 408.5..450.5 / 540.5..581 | 0.04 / 3.17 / 3.44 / 3.26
